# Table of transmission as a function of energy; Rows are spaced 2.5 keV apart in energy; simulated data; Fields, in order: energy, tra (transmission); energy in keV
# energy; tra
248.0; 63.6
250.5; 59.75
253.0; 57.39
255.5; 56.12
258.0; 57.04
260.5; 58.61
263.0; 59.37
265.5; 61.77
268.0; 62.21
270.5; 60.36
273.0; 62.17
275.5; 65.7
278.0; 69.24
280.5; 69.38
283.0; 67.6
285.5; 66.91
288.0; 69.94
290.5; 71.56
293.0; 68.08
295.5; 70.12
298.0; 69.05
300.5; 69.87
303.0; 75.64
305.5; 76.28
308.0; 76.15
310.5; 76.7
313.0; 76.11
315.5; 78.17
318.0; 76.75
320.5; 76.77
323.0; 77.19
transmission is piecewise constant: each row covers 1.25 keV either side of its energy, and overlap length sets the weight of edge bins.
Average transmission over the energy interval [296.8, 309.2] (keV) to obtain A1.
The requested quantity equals 73.4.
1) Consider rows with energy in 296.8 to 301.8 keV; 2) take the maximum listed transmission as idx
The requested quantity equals 69.87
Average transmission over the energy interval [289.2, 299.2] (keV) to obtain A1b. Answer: 69.7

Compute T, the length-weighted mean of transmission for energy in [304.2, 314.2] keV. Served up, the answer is 76.3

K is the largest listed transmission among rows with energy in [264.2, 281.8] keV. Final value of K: 69.38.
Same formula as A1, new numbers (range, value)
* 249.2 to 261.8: 57.8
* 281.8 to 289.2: 68.1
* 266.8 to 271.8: 61.3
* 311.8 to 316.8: 77.1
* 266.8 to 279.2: 63.9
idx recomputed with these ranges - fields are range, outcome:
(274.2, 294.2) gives 71.56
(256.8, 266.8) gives 61.77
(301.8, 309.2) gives 76.28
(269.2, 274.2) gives 62.17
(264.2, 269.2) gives 62.21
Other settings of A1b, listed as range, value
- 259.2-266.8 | 59.9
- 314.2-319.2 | 77.5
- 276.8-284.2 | 68.7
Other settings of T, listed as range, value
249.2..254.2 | 58.6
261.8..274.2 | 61.2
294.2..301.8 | 69.7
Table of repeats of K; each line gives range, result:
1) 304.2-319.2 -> 78.17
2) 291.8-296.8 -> 70.12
